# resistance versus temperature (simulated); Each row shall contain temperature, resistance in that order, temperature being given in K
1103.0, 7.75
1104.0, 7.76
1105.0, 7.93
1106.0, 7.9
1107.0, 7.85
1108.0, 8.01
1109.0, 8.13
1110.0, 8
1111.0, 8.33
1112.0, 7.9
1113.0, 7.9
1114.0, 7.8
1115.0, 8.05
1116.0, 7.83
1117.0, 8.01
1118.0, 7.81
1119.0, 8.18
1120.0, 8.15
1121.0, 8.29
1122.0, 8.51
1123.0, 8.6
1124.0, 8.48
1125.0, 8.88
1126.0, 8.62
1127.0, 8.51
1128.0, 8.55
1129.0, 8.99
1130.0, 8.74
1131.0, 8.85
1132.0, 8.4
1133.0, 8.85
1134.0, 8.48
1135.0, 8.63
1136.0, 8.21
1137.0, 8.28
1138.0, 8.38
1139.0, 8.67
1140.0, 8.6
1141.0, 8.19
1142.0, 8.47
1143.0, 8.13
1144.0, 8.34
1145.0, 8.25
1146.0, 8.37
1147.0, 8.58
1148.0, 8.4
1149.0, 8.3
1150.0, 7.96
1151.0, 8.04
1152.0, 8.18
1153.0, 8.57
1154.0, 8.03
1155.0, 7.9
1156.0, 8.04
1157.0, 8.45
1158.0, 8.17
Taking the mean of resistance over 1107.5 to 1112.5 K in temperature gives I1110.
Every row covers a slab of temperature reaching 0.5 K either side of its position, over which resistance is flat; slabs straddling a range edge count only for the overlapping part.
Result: 8.07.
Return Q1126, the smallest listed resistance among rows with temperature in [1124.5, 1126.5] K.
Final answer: 8.62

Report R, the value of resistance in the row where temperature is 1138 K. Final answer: 8.38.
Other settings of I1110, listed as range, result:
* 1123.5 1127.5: 8.62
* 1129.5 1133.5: 8.71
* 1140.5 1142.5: 8.33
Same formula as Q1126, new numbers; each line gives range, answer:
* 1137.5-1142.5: 8.19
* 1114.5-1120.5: 7.81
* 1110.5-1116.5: 7.8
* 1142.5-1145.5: 8.13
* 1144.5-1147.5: 8.25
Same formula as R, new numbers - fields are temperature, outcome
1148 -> 8.4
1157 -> 8.45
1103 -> 7.75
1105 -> 7.93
